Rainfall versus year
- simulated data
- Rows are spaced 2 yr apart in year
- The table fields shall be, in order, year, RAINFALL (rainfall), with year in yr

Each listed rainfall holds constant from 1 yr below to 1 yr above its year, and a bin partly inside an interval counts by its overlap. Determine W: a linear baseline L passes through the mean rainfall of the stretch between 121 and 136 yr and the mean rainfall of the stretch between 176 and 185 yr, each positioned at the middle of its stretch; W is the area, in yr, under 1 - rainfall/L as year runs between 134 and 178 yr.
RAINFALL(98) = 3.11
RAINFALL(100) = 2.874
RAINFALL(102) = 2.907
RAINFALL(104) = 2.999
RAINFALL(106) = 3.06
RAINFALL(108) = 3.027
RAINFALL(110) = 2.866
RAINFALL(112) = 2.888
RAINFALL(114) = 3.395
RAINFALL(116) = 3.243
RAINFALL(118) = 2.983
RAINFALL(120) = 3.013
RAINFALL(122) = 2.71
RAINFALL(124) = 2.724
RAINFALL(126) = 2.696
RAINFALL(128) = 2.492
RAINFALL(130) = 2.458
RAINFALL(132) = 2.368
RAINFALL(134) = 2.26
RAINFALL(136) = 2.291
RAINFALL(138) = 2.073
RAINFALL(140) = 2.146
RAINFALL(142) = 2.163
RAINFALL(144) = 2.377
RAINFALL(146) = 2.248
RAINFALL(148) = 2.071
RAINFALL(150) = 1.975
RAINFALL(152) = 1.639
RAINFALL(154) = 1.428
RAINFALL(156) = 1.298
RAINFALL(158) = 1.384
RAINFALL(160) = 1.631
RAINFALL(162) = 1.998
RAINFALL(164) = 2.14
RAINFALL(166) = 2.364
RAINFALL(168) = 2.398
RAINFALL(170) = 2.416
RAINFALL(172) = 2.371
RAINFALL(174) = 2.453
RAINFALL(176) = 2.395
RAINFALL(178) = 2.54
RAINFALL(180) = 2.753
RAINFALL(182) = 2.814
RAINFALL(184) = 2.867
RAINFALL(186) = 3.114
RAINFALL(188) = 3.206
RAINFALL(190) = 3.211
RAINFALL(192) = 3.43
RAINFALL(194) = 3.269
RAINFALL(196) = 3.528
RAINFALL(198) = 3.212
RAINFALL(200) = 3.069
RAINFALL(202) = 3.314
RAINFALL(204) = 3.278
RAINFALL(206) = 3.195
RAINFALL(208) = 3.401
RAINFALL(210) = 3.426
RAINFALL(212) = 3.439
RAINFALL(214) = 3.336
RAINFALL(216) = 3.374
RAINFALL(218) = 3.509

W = 9.1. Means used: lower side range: 2.51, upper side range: 2.7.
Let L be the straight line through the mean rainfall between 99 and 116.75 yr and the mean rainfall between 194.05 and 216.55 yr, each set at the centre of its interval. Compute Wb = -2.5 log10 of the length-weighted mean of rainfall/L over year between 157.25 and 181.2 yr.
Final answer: 0.387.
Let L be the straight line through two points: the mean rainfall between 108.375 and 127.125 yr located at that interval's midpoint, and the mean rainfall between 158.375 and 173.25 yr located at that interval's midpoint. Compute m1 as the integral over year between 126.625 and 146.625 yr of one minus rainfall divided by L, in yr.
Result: 2.6 yr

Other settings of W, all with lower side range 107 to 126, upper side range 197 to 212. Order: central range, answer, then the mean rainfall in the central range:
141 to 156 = 5.6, 1.94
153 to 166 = 5.9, 1.7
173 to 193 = 2.1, 2.88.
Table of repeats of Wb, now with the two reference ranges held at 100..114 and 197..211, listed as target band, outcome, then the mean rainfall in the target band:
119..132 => 0.14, 2.66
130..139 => 0.33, 2.27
